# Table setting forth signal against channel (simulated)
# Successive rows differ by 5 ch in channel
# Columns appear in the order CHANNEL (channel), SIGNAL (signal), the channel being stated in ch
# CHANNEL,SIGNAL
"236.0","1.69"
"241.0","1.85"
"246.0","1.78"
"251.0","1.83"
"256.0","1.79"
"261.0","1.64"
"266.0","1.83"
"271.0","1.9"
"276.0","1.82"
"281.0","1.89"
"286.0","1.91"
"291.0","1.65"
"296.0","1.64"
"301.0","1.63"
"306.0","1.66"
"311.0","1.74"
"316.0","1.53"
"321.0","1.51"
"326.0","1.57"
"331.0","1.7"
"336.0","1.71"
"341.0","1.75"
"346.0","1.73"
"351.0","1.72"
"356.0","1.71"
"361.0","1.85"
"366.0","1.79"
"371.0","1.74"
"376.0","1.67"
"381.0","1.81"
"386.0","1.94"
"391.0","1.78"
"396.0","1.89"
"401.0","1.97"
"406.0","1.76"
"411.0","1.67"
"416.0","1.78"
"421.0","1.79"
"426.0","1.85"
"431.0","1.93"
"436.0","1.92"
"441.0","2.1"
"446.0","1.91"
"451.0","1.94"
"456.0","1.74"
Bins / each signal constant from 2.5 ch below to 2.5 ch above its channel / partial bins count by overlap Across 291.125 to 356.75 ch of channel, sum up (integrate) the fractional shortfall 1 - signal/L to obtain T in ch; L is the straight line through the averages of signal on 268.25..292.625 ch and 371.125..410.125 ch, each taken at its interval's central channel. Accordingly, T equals 6.17 ch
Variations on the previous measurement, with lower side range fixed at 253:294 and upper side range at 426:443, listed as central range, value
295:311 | 1.51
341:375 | 2.39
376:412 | 1.75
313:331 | 2.77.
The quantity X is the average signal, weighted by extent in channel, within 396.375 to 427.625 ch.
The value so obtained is 1.81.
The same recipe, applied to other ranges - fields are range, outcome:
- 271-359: 1.7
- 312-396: 1.72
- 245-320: 1.74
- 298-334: 1.62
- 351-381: 1.75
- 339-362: 1.75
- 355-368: 1.79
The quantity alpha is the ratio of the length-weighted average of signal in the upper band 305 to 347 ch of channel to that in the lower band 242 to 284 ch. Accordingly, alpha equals 0.91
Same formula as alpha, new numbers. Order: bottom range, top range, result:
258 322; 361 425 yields 1.05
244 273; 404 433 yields 1.00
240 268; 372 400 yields 1.02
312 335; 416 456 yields 1.19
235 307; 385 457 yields 1.05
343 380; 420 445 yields 1.10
